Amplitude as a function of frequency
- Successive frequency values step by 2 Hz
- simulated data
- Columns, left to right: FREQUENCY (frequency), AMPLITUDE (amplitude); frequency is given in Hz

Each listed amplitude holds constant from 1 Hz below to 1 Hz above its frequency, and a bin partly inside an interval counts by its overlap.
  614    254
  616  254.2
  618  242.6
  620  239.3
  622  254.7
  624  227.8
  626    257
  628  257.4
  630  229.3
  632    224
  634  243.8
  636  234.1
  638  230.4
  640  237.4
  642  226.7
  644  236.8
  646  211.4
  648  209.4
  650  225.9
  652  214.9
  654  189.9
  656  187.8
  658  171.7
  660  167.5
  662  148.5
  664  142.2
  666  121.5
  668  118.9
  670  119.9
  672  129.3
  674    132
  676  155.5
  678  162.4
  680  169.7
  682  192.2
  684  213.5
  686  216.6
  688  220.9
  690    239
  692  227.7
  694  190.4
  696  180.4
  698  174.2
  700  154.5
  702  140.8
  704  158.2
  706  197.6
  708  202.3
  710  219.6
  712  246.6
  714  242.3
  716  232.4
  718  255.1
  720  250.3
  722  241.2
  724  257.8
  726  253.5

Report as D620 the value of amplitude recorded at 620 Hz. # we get 239.3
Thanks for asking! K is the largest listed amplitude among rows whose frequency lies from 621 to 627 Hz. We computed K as 257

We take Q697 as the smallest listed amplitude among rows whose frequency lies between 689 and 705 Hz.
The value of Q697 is 140.8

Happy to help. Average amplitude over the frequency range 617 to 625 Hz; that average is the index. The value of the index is 241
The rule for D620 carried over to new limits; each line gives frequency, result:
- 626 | 257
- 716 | 232.4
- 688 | 220.9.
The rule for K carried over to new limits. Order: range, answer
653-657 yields 189.9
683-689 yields 220.9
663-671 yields 142.2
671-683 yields 192.2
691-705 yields 227.7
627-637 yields 257.4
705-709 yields 202.3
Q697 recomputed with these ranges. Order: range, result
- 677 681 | 162.4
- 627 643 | 224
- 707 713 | 202.3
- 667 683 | 118.9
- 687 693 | 220.9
